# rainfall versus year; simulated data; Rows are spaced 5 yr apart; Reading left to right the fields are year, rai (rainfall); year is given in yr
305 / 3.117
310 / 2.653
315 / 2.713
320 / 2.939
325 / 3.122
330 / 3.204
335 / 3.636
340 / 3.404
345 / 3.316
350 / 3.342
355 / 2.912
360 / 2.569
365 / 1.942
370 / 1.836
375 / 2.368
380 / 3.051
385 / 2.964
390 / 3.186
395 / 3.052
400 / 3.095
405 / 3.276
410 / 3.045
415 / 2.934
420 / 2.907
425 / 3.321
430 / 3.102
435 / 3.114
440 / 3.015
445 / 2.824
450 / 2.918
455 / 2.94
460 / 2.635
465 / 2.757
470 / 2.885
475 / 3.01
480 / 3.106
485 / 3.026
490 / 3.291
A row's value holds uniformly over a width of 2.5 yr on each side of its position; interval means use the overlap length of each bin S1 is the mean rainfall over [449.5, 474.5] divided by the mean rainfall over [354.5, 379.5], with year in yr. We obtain 1.21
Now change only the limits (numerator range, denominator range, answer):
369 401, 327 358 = 0.86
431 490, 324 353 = 0.88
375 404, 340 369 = 1.07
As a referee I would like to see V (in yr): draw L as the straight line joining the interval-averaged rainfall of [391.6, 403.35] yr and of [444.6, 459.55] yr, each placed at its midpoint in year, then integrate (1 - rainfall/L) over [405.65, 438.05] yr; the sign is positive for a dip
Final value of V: -0.9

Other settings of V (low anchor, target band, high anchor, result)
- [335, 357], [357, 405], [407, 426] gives 6.9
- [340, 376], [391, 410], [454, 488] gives -2.5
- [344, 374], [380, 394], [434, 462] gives -1.9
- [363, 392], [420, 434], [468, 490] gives -1.8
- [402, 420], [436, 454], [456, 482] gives 0.1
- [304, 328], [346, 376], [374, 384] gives 3.1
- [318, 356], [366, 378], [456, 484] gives 3.9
